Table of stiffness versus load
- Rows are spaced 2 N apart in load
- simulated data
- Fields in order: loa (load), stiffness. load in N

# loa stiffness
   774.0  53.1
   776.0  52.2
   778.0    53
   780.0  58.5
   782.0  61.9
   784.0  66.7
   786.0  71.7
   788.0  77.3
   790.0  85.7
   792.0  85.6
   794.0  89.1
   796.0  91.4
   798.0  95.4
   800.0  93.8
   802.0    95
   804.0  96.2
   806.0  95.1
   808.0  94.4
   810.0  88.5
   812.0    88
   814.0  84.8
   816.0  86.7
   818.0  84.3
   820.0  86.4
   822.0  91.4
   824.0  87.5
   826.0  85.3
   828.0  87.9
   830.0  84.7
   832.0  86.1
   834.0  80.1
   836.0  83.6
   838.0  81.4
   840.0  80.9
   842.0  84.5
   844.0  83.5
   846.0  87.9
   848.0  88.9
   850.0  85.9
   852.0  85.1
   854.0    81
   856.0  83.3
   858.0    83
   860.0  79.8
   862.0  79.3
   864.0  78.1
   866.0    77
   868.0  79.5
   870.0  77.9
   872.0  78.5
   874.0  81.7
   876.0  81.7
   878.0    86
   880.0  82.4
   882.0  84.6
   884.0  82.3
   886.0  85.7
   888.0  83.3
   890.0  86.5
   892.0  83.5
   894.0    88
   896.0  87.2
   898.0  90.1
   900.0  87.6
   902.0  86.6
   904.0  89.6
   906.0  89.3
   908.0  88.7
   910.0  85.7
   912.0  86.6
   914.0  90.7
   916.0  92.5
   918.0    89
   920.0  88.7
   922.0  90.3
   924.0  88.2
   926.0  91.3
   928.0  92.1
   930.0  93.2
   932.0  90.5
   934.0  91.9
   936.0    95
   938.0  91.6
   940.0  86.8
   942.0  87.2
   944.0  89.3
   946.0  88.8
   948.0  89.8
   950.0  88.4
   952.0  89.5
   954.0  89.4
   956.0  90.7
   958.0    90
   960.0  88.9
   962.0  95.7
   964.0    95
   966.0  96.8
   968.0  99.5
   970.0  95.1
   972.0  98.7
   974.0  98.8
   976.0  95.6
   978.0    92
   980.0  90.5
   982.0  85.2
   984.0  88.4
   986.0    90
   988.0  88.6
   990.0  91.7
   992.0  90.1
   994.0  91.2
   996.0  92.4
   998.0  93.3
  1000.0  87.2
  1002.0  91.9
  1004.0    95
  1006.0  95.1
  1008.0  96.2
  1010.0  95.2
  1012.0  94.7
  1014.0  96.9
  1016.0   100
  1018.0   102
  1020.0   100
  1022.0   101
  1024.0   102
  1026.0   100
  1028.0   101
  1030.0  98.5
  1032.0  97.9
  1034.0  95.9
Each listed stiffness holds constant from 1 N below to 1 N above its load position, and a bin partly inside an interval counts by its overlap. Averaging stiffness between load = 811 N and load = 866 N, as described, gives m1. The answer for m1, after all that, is 84.3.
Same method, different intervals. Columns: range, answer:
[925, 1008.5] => 91.8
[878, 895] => 84.6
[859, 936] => 86.1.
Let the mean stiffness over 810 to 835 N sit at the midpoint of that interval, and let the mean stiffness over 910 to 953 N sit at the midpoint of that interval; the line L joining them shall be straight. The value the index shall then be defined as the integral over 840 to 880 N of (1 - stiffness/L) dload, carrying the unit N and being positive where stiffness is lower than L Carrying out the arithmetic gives 2.41 N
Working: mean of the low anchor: 86.2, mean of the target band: 82.2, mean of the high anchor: 90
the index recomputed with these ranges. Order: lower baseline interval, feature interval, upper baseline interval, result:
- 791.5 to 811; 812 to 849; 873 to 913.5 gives 2.1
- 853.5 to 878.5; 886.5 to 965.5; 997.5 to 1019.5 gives -2.5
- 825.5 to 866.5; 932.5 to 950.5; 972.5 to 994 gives -0.2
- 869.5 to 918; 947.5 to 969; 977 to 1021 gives -0.5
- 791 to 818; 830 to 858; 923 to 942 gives 2.1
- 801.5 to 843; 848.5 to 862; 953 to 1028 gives 0.9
